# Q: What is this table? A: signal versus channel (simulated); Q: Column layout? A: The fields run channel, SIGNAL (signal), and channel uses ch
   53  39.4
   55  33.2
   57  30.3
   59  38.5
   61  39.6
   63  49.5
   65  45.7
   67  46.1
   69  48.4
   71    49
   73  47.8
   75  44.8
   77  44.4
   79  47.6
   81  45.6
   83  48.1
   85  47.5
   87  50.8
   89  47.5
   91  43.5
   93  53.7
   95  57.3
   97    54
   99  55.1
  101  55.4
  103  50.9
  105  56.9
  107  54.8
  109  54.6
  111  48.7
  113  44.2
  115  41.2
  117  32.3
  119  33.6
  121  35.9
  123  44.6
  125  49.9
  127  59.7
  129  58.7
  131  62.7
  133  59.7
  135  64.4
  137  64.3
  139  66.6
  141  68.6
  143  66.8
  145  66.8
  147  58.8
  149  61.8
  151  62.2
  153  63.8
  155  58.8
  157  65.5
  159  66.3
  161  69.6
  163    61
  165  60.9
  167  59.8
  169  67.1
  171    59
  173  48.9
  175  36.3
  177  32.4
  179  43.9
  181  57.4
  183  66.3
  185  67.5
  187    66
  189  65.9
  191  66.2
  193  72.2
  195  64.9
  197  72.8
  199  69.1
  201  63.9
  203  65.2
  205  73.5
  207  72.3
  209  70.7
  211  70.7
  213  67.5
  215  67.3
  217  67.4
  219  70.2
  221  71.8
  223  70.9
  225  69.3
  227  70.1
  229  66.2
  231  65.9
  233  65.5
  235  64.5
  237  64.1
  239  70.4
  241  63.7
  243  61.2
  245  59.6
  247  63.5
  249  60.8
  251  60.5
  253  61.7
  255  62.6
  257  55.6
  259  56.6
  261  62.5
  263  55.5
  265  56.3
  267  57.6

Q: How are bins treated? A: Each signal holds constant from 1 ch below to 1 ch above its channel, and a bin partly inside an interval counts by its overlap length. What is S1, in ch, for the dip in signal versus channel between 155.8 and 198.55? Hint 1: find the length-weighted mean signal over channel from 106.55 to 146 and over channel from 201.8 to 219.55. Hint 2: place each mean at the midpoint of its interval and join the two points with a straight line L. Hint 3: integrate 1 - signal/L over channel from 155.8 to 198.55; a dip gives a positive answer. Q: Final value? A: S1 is 1.8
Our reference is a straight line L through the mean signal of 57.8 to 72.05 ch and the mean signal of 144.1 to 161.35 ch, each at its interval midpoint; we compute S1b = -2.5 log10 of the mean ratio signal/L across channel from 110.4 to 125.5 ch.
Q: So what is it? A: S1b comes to 0.35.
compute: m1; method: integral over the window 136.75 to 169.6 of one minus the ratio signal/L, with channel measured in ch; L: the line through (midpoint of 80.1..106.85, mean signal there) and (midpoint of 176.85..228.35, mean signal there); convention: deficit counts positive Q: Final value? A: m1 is -2.4 ch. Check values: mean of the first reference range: 51.4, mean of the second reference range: 66.5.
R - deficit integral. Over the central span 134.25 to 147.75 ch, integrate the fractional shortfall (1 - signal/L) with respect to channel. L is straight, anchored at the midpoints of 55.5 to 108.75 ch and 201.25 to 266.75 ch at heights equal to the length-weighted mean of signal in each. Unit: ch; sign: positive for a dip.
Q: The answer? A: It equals -2.6 ch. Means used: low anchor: 48.1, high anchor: 65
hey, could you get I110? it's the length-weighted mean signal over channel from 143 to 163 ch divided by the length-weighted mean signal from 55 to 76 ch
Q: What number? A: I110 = 1.47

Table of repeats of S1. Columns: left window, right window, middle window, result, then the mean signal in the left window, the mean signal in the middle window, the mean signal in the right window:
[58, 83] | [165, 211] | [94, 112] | -1.4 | 45.7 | 54.2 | 62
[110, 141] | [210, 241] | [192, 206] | -1.1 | 51.7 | 68.8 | 68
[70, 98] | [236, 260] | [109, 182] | -2.7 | 48.7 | 55.6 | 61.7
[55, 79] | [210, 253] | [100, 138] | -0.3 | 43.7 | 51.2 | 66.1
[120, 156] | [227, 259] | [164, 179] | 2.3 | 59.7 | 51.5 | 63.1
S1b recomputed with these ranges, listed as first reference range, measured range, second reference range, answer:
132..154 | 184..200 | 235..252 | -0.075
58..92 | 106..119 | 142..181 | 0.143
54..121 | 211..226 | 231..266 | -0.179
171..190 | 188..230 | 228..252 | -0.175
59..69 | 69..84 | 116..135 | -0.025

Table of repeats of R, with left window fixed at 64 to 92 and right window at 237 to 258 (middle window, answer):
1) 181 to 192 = -1.74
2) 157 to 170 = -2.31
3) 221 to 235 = -1.79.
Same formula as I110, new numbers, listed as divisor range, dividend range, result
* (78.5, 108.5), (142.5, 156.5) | 1.22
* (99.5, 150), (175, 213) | 1.17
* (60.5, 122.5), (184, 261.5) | 1.39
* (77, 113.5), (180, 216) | 1.33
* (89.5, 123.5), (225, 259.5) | 1.32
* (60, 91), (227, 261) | 1.35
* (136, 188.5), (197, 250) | 1.11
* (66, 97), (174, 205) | 1.26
